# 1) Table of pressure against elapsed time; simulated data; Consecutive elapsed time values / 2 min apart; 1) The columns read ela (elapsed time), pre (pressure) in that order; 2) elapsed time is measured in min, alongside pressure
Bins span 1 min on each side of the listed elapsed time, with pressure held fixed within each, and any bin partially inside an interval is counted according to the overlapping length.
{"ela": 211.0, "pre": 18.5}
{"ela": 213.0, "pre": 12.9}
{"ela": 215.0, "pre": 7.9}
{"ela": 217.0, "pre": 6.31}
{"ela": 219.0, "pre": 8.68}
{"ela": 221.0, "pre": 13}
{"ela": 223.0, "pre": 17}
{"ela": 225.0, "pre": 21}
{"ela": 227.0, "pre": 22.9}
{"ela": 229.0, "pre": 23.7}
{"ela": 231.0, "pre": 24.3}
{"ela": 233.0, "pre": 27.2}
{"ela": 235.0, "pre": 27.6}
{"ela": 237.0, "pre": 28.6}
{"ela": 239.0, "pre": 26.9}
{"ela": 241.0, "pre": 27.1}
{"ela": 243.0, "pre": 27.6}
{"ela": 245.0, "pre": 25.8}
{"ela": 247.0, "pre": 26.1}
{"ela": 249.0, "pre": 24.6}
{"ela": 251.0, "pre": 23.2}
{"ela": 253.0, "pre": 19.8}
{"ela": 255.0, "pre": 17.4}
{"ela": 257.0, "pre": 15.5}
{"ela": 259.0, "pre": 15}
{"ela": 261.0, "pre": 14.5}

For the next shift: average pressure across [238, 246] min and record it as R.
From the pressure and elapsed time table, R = 26.9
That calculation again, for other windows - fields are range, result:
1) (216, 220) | 7.49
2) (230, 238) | 26.9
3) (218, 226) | 14.9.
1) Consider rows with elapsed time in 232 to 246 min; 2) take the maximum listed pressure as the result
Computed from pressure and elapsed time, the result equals 28.6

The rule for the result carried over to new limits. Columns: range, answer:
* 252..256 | 19.8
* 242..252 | 27.6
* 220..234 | 27.2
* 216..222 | 13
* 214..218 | 7.9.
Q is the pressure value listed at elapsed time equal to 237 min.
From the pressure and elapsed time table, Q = 28.6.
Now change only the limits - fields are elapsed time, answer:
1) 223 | 17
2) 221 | 13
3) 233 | 27.2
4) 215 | 7.9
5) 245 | 25.8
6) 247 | 26.1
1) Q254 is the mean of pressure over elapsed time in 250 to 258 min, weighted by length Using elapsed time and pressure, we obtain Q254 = 19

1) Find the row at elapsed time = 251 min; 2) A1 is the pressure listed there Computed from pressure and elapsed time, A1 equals 23.2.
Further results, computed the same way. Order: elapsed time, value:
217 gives 6.31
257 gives 15.5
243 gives 27.6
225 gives 21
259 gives 15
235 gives 27.6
